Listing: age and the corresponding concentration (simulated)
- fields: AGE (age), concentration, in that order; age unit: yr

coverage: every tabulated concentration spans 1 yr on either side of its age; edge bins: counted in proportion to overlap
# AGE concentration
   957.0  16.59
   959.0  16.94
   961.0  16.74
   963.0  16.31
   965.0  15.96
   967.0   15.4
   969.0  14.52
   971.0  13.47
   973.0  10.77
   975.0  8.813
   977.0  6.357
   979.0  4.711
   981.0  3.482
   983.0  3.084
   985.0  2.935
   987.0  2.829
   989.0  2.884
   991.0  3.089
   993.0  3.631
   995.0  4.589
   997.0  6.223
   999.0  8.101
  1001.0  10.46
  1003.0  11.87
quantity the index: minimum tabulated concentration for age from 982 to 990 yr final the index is 2.829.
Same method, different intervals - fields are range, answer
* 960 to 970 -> 14.52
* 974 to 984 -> 3.084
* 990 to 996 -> 3.089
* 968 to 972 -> 13.47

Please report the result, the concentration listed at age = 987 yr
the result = 2.829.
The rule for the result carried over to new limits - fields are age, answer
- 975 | 8.813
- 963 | 16.31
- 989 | 2.884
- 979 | 4.711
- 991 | 3.089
